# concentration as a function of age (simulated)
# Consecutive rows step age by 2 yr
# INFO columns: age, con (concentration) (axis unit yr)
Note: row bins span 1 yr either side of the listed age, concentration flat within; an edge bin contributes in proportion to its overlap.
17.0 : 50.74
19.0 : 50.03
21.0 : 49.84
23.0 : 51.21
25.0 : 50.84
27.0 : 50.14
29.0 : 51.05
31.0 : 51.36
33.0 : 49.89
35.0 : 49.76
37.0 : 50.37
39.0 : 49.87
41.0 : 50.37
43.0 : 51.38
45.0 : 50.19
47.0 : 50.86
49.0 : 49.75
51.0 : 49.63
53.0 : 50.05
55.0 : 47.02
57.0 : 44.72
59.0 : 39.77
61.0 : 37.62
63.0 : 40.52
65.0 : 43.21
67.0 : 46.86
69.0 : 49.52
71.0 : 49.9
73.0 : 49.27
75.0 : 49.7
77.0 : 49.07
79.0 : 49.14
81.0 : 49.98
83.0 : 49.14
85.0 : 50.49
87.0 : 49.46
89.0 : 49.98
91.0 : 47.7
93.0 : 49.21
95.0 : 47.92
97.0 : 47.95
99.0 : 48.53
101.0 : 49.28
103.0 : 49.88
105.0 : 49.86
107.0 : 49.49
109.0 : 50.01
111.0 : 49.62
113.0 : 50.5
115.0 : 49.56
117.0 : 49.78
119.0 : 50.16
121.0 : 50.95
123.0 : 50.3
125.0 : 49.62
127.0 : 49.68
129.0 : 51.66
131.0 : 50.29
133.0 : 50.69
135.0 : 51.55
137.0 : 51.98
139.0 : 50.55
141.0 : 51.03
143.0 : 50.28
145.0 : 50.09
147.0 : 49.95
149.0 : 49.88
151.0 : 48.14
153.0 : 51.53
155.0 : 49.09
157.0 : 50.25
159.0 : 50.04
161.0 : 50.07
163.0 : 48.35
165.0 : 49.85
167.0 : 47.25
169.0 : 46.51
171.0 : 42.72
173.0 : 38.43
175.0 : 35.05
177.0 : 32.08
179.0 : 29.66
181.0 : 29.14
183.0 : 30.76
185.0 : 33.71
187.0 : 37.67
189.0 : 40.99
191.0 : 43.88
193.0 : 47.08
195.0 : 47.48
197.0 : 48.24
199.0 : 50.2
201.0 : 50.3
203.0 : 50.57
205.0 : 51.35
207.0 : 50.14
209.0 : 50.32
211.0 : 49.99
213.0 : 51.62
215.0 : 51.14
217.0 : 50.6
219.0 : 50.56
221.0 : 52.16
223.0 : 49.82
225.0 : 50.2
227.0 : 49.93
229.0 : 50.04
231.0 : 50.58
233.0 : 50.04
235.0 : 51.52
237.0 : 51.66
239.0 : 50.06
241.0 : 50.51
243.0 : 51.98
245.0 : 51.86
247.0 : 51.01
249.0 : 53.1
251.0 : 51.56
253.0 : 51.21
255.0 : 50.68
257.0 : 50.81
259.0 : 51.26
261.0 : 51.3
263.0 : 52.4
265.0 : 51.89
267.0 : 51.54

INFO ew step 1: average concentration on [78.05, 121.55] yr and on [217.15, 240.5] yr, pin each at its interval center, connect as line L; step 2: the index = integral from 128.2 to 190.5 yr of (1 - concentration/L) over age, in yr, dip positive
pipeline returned 6.1 yr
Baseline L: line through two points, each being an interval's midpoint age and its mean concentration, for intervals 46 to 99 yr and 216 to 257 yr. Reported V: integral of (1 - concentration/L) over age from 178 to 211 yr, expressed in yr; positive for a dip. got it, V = 4.42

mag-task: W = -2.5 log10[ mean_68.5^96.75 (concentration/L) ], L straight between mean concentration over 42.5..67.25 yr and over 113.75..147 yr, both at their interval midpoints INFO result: -0.03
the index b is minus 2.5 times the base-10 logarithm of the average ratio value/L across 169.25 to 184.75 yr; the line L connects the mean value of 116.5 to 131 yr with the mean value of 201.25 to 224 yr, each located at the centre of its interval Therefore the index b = 0.41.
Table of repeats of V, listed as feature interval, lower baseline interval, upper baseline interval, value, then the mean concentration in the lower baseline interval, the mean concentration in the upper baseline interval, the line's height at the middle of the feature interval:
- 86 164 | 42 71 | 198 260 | -2.5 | 46.6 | 50.9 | 48.3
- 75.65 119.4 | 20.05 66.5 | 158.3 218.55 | -2.4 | 48.2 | 44.5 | 46.8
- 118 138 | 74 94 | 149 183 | -1.9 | 49.4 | 43.4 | 46.2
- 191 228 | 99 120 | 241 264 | 0.8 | 49.8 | 51.5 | 51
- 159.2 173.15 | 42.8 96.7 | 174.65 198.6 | -2.4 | 47.8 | 38.4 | 40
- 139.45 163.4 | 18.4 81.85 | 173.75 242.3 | -1.5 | 48.5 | 46.1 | 47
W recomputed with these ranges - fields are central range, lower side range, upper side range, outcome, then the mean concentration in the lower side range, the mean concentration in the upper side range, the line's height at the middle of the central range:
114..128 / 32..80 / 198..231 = -0.02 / 47.9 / 50.6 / 49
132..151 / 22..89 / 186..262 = -0.03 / 48.6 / 49.8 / 49.2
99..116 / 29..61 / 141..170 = -0.01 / 48.7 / 49.4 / 49.1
